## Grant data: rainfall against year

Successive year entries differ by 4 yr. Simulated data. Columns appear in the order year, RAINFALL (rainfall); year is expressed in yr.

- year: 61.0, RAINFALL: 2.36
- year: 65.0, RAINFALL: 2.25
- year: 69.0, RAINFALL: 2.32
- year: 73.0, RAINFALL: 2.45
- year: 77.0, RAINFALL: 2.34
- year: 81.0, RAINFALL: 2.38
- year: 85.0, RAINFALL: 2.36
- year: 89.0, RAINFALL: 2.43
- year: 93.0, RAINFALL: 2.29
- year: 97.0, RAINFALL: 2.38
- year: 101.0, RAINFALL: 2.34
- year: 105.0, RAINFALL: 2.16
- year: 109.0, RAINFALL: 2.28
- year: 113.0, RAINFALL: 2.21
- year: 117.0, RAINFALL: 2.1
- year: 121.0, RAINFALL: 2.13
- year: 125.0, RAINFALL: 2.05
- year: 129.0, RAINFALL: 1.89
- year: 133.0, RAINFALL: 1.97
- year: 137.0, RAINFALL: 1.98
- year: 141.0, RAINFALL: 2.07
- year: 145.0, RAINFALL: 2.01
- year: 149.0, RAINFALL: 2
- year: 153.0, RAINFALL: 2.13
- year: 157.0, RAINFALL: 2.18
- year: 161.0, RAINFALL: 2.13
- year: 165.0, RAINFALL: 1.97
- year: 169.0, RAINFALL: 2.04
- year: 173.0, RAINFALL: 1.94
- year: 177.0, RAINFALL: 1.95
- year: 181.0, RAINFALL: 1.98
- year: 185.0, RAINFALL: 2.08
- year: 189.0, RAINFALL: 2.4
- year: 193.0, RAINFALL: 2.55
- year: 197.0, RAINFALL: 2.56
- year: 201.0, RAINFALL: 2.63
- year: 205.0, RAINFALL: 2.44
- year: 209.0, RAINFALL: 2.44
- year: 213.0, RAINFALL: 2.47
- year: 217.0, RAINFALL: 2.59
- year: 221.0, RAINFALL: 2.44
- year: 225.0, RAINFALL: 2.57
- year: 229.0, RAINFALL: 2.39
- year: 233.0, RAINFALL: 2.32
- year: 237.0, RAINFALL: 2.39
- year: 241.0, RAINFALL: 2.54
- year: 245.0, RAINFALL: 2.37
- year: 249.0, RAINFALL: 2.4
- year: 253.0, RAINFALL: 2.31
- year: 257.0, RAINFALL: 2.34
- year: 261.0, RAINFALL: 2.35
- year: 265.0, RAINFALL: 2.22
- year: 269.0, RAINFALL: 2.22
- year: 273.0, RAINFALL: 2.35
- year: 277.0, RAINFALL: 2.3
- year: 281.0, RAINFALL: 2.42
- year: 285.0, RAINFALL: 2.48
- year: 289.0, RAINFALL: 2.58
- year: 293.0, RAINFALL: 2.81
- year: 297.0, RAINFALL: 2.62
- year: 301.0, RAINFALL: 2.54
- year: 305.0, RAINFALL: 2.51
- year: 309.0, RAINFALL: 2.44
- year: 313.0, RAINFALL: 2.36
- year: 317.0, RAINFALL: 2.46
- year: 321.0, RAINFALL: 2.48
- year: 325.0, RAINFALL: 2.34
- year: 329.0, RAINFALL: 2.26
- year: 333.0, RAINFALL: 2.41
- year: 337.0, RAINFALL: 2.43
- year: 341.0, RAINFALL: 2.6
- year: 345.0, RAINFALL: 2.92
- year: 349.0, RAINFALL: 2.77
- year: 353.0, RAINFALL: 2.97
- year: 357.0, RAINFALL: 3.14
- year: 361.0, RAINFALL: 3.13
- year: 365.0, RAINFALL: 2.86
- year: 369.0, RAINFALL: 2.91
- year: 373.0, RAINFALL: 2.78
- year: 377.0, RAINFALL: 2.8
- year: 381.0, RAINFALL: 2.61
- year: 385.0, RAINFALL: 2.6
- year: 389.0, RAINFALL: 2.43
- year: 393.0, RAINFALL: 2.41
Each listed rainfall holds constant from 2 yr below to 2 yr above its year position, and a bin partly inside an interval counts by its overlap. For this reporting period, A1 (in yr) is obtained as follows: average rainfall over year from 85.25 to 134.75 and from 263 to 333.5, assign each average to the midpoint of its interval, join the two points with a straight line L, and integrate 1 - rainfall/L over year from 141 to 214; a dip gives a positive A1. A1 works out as 2.3 yr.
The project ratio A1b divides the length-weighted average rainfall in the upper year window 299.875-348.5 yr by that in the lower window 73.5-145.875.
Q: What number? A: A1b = 1.13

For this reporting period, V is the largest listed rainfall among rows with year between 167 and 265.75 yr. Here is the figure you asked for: 2.63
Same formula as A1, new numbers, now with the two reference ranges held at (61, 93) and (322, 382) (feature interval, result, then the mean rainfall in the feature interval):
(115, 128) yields 1.82 yr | 2.08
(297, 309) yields 0.60 yr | 2.53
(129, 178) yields 8.62 yr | 2.03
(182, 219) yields 1.09 yr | 2.45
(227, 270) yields 3.89 yr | 2.35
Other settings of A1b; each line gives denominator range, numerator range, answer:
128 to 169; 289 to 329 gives 1.23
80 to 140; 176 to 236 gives 1.09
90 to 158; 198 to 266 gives 1.14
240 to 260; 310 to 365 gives 1.11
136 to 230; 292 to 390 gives 1.18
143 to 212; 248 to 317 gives 1.10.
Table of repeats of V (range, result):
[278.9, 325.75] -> 2.81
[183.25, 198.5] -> 2.56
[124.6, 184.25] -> 2.18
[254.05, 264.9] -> 2.35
